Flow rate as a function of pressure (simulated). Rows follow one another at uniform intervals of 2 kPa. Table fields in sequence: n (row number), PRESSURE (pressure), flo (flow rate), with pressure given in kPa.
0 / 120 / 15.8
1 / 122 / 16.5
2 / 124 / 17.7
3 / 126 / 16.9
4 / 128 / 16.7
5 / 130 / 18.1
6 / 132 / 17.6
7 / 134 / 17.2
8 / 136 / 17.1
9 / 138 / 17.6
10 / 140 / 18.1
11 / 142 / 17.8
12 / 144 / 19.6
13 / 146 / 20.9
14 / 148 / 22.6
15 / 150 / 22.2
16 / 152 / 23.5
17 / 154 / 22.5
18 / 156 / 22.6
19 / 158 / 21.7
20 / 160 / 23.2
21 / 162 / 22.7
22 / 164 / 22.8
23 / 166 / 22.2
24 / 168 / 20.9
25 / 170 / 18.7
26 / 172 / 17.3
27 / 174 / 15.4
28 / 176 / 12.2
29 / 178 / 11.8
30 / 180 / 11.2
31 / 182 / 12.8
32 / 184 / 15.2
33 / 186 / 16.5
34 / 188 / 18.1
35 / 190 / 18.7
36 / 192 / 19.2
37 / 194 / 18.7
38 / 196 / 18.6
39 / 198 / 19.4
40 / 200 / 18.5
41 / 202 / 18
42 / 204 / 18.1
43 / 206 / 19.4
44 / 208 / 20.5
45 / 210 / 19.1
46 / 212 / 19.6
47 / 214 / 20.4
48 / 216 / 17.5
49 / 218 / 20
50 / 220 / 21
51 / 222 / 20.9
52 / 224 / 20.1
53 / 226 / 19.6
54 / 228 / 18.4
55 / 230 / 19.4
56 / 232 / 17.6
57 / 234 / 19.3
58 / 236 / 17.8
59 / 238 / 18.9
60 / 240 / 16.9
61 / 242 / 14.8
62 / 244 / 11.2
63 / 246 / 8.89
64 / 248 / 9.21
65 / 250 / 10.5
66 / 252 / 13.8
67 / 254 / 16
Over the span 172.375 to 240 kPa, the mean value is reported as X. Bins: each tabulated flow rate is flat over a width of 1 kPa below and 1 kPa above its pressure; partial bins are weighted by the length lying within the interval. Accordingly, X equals 17.9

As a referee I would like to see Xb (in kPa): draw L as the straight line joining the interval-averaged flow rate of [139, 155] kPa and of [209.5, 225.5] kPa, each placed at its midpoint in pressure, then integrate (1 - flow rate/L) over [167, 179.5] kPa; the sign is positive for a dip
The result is 2.8 kPa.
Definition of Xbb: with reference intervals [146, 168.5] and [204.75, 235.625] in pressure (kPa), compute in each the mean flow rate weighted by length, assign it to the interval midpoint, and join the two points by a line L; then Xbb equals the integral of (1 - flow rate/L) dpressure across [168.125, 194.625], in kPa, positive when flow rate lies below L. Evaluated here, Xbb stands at 6.61 kPa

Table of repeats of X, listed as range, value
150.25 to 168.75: 22.5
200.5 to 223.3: 19.5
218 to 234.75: 19.6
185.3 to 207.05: 18.5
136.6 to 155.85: 20.6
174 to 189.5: 14.2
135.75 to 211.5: 18.8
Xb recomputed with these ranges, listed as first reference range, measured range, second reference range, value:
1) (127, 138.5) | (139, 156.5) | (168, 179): -4.6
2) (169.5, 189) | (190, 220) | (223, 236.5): -4.0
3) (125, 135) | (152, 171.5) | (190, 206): -4.3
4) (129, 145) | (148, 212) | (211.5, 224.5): 0.3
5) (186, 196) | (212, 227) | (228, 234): -1.1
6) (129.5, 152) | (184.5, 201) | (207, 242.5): 0.6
